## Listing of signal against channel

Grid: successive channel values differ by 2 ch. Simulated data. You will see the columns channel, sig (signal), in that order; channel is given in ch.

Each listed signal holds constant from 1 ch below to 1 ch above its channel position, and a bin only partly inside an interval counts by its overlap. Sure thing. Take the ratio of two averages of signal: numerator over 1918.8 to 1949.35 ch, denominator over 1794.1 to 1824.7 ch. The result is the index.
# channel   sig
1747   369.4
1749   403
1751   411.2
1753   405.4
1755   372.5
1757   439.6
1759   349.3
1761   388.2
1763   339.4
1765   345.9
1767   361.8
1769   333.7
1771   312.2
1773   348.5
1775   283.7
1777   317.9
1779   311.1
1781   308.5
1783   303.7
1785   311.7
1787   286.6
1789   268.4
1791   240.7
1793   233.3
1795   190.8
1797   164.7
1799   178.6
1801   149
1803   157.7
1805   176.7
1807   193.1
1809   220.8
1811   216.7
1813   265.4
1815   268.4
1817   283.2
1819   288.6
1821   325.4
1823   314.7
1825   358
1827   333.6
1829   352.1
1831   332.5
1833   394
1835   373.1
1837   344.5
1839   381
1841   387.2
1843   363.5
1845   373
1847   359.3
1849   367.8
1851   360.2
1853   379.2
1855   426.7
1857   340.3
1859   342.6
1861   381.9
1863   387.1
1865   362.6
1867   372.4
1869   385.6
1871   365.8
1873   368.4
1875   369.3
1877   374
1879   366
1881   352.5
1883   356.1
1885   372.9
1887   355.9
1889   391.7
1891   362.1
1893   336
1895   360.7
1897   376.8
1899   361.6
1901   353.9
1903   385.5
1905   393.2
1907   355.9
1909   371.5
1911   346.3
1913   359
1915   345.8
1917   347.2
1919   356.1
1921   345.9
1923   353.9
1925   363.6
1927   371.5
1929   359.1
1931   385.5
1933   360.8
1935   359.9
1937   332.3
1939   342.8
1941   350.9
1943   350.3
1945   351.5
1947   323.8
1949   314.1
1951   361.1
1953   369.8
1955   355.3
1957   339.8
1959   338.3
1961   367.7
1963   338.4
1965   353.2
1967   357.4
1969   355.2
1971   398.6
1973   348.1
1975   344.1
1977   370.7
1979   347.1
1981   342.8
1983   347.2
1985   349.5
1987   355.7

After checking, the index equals 1.53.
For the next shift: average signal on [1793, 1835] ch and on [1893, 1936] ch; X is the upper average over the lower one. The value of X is 1.39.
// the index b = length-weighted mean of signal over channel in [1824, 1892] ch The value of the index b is 367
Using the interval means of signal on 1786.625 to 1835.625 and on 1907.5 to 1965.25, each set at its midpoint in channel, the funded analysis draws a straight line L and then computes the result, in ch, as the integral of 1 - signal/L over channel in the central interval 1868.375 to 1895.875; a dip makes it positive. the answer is -4.6 ch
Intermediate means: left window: 261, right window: 352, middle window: 365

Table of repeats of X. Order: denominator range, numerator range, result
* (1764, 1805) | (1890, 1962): 1.33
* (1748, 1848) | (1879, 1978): 1.16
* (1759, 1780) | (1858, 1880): 1.11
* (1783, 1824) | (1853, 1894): 1.55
